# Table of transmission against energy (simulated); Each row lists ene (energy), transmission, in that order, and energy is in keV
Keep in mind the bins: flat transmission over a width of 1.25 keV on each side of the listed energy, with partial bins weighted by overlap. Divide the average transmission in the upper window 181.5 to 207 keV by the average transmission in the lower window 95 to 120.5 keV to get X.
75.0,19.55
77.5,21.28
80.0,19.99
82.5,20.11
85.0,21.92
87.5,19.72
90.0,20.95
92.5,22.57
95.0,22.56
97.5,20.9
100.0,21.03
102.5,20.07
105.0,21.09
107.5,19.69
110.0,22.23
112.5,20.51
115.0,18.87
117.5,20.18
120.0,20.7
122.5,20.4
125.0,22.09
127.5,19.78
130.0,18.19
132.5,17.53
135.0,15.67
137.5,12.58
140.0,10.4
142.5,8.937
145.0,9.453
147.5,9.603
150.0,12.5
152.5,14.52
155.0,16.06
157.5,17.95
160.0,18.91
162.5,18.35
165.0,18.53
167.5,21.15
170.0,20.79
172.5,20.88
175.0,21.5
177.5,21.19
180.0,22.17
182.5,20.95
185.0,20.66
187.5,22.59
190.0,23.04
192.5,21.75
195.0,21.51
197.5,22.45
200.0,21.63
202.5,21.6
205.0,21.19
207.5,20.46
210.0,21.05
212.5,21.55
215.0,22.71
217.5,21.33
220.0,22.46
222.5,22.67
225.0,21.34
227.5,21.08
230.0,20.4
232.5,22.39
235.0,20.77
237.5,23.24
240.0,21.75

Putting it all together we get 1.1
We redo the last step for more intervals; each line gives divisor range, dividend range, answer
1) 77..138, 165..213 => 1.06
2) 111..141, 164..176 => 1.13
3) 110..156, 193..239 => 1.34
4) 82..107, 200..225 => 1.03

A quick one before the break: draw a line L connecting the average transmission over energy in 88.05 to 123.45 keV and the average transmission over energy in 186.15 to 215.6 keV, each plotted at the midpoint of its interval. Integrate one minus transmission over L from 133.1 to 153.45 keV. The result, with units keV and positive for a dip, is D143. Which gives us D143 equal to 9.0 keV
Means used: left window 20.8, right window 21.8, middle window 11.9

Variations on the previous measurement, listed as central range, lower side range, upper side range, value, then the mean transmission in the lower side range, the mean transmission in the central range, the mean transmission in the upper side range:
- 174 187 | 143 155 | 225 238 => -4.92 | 11.8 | 21.4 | 21.5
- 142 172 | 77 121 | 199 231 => 7.51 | 20.8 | 15.9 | 21.5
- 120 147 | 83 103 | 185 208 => 7.37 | 21.2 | 15.6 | 21.8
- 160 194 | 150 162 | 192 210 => -3.90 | 16.5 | 21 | 21.5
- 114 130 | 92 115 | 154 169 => 0.03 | 21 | 20.2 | 18.6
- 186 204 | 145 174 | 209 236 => -2.30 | 16.9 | 22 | 21.6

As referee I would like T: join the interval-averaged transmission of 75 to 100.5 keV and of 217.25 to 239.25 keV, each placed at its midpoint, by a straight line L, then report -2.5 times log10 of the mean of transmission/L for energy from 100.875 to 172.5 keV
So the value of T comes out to 0.21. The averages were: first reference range 21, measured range 17.5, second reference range 21.8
